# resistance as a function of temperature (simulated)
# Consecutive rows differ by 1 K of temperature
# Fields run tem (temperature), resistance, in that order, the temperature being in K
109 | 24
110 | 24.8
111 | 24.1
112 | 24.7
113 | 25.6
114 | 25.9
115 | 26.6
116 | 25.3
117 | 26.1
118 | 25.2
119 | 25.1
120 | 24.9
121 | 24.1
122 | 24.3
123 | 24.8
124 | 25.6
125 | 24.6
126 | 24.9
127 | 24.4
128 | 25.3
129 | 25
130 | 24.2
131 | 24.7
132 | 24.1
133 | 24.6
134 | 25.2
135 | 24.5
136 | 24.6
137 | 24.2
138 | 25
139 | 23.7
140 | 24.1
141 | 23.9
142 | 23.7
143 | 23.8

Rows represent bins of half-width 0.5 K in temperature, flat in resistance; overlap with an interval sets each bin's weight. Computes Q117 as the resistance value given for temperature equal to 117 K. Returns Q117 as 26.1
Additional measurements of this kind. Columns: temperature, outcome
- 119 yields 25.1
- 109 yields 24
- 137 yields 24.2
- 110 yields 24.8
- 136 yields 24.6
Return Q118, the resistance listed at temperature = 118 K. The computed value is 25.2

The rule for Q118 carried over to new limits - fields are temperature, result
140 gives 24.1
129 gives 25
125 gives 24.6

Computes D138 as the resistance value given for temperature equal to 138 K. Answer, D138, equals 25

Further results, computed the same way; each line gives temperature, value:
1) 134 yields 25.2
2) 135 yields 24.5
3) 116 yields 25.3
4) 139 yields 23.7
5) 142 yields 23.7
